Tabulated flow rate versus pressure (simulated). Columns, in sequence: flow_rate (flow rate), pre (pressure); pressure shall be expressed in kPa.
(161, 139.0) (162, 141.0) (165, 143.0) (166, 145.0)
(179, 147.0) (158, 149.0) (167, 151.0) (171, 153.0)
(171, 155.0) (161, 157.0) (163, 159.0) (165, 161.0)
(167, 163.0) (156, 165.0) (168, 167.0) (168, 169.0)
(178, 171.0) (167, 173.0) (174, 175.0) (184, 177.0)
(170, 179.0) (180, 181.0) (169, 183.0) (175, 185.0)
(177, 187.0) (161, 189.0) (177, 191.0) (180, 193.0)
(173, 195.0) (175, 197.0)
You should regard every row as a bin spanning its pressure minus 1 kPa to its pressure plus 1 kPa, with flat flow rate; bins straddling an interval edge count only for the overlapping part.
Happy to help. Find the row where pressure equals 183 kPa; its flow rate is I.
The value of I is 169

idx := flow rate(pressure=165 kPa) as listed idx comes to 156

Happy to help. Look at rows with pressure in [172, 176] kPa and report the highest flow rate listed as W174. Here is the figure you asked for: 174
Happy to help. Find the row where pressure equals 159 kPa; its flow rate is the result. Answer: 163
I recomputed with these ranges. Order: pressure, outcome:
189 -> 161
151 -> 167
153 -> 171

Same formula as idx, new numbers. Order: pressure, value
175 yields 174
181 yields 180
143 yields 165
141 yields 162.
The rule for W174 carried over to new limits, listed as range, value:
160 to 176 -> 178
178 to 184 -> 180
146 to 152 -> 179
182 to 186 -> 175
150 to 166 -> 171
